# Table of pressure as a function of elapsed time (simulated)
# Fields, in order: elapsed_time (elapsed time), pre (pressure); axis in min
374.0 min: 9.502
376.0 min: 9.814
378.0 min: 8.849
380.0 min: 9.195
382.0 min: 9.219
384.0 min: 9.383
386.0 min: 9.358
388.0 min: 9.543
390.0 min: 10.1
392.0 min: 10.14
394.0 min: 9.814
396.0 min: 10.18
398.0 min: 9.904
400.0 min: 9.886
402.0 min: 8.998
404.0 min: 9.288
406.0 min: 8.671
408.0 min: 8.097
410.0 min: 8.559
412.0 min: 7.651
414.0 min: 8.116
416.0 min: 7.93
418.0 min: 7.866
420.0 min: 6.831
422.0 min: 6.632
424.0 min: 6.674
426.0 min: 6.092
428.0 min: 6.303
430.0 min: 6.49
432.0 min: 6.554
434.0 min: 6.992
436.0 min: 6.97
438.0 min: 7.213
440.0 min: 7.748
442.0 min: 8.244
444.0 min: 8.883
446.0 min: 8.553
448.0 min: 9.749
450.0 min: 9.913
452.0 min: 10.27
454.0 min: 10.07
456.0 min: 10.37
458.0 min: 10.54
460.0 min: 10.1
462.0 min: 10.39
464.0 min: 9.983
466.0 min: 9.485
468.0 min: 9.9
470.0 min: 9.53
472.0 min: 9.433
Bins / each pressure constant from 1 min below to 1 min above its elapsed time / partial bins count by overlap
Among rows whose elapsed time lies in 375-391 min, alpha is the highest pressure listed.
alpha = 10.1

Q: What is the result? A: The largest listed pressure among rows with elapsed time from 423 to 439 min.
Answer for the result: 7.213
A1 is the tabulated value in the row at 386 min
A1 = 9.358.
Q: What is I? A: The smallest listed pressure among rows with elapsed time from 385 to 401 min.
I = 9.358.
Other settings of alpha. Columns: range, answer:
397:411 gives 9.904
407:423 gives 8.559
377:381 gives 9.195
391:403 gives 10.18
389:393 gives 10.14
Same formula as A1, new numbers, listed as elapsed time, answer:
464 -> 9.983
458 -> 10.54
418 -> 7.866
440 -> 7.748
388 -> 9.543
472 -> 9.433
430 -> 6.49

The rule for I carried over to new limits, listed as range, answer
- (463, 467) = 9.485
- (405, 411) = 8.097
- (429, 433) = 6.49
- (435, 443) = 6.97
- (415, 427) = 6.092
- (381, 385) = 9.219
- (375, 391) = 8.849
